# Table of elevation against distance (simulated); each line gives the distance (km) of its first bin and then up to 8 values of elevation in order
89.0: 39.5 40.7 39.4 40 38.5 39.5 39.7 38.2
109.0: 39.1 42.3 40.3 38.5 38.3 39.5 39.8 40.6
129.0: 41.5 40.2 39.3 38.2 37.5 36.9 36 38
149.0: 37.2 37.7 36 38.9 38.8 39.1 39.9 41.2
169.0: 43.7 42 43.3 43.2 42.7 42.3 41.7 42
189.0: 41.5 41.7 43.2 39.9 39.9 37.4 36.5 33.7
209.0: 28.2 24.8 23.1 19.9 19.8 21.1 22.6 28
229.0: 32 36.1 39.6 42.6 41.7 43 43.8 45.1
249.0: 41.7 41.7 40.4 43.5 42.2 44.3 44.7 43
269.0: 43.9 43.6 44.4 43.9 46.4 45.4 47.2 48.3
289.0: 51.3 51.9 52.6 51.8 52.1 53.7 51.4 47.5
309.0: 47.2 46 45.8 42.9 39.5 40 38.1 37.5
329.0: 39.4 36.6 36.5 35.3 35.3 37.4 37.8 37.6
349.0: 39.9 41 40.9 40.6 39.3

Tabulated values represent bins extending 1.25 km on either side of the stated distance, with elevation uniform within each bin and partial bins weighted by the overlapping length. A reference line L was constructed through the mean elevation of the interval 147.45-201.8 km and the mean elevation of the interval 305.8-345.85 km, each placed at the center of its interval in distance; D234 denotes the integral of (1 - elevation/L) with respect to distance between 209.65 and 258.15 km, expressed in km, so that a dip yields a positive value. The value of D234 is 7.4 km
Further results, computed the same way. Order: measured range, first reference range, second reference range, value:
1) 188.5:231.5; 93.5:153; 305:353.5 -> 8.9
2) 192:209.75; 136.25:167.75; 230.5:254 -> 1.2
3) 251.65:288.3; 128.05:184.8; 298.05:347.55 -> -2.9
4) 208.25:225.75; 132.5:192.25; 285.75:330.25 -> 8.1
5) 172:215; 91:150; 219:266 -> 0.5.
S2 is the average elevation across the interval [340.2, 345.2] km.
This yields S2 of 37.6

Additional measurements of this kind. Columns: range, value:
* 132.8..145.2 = 37.6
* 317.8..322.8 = 39.7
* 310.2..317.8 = 44.9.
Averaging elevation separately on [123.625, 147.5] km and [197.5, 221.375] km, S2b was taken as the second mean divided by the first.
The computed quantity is 0.7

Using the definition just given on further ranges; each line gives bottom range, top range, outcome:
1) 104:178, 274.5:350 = 1.11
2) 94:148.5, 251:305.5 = 1.20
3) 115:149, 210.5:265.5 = 0.92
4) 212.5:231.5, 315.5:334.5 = 1.58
